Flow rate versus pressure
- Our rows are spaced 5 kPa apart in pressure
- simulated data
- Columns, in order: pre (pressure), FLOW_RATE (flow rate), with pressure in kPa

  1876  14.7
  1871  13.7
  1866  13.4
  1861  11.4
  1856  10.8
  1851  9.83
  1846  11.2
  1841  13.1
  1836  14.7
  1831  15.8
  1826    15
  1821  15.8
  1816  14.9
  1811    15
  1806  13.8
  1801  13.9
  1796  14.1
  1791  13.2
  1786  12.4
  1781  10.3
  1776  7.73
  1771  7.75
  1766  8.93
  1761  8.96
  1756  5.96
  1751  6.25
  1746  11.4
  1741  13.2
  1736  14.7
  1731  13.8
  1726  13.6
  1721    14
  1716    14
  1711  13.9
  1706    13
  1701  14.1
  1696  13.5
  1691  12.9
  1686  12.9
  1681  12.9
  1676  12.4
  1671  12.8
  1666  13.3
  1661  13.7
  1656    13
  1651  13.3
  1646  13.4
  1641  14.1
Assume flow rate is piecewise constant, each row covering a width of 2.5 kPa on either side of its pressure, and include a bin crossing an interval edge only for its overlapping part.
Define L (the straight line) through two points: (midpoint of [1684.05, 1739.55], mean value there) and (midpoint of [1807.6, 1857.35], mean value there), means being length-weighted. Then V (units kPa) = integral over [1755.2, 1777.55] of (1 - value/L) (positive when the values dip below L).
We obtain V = 9.2 kPa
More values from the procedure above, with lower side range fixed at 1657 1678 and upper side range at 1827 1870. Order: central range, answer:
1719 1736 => -1.31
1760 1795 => 7.36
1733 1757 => 4.18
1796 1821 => -3.46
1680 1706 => -0.50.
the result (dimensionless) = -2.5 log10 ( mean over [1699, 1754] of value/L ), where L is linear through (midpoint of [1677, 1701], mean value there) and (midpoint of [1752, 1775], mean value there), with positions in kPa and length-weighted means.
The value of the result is -0.223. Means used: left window 13.1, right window 7.78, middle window 12.8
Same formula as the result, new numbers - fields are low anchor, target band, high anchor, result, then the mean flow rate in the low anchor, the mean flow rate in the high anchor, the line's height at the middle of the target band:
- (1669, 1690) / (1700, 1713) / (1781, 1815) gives -0.06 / 12.8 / 13.5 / 12.9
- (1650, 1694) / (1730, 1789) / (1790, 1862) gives 0.31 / 13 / 13.6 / 13.3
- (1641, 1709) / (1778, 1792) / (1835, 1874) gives 0.08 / 13.2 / 12.2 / 12.6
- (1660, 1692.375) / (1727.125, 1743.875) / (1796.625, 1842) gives -0.01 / 13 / 14.7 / 13.7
